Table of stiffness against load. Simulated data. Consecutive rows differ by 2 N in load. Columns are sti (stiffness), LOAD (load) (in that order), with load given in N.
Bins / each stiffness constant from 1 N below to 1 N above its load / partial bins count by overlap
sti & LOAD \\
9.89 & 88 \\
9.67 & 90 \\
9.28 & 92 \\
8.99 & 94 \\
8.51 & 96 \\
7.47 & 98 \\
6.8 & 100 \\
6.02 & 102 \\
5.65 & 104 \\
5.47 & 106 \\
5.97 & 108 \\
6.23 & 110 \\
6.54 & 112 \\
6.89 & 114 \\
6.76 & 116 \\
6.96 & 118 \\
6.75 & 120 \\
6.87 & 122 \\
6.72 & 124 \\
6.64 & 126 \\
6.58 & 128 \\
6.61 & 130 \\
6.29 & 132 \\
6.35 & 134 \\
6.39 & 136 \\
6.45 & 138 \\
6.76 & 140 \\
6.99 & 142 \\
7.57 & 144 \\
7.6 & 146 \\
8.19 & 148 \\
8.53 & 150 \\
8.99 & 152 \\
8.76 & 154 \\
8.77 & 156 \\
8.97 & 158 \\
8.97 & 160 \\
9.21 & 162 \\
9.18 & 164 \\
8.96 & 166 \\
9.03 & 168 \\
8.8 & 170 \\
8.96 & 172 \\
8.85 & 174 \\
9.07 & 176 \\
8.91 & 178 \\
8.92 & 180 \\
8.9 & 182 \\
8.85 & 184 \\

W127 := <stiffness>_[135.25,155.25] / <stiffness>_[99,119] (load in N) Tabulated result 1.21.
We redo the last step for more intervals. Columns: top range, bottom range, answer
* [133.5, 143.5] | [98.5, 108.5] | 1.10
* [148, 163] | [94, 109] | 1.32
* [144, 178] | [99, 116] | 1.41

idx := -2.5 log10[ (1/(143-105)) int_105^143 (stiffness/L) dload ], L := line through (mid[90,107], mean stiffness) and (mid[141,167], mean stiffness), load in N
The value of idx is 0.21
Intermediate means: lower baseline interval 7.41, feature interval 6.54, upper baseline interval 8.51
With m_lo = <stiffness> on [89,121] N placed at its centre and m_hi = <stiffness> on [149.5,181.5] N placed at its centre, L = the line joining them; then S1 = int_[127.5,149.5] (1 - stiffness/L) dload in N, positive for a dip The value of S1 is 3.3 N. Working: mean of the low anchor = 7.12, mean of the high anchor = 8.94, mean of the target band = 6.93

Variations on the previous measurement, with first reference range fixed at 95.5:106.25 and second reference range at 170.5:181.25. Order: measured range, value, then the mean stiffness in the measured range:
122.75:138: 2.1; 6.51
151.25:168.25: -1.1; 8.98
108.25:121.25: 0.8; 6.65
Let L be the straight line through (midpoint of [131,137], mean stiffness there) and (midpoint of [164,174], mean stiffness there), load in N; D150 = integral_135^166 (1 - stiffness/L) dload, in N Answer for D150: -2.1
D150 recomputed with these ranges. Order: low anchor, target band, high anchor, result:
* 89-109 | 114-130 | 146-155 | 2.29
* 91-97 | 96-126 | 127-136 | 4.56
